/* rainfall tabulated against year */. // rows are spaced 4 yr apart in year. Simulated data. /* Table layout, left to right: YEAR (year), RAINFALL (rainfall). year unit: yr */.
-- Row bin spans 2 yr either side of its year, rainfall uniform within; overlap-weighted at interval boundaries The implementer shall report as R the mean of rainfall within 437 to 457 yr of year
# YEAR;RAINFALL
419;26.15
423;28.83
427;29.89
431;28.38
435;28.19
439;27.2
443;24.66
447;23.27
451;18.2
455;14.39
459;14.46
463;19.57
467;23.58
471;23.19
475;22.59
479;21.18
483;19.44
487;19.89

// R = 21.5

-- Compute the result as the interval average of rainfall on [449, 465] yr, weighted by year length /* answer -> 16.7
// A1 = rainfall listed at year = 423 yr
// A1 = 28.83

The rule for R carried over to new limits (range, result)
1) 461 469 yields 21.6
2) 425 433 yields 29.1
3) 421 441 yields 28.5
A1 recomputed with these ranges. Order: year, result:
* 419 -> 26.15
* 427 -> 29.89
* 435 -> 28.19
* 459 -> 14.46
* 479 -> 21.18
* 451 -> 18.2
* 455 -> 14.39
